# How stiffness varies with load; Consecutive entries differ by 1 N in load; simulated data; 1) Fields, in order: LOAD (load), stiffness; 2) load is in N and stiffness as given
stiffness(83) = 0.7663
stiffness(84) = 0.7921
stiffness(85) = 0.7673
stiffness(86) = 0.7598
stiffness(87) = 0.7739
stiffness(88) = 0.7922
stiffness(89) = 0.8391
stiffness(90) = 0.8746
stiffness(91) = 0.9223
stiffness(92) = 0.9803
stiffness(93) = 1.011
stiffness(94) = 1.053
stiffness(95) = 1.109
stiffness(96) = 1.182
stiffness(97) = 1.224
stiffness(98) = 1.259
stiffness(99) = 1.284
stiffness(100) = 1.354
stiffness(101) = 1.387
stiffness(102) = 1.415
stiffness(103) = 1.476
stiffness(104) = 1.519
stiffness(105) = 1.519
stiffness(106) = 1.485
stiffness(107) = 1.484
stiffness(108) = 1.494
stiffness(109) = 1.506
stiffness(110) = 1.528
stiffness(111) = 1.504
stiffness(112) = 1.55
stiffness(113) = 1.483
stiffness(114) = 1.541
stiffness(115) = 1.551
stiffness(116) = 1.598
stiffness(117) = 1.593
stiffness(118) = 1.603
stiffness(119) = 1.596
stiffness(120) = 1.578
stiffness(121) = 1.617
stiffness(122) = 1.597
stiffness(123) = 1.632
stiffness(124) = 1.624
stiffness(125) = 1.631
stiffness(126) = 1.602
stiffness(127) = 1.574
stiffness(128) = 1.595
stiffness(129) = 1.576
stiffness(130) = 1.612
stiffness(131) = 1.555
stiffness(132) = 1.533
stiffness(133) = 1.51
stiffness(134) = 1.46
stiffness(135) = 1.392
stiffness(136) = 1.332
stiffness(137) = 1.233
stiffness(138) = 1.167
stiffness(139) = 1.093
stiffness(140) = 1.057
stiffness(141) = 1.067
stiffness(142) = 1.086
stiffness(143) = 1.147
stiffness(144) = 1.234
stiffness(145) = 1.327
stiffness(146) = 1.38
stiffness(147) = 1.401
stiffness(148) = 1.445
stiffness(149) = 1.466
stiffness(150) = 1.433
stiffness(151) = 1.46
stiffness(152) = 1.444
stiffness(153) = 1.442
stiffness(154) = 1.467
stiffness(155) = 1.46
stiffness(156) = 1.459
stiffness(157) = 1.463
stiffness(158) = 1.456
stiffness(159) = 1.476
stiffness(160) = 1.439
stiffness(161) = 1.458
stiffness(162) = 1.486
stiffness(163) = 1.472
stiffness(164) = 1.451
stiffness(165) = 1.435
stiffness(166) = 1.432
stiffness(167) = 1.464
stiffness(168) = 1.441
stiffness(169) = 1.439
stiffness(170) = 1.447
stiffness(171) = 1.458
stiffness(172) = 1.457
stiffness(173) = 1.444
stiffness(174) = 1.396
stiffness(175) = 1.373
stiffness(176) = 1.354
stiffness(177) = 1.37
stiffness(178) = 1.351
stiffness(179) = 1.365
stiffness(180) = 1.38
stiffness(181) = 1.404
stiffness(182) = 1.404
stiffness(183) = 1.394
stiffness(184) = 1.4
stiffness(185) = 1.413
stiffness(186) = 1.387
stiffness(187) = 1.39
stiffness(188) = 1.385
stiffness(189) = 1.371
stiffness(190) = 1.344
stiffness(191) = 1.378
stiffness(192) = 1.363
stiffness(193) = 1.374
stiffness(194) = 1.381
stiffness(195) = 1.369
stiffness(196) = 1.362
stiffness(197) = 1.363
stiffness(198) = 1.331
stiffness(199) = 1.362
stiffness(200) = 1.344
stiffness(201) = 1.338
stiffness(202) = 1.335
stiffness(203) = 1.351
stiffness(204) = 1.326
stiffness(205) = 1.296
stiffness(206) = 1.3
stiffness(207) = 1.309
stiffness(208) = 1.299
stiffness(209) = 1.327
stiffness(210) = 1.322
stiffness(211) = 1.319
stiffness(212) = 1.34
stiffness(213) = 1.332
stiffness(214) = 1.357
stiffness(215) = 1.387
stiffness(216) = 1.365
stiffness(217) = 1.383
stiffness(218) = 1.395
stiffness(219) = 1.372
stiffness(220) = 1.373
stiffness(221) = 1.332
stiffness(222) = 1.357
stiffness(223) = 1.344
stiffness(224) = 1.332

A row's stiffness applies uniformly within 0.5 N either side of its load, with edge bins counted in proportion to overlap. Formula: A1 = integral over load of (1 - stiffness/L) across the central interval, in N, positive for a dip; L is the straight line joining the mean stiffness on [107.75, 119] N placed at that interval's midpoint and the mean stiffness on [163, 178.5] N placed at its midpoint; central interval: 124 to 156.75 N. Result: 1.9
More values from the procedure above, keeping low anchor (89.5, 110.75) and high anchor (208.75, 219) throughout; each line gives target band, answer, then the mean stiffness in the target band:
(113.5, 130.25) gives -3.7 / 1.6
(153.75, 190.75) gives -2.5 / 1.42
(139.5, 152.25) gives 0.2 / 1.3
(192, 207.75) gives 0.0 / 1.34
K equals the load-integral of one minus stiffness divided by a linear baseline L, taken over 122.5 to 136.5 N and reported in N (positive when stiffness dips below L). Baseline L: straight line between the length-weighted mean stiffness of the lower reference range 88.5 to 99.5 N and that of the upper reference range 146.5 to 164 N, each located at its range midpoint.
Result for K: -2.8 N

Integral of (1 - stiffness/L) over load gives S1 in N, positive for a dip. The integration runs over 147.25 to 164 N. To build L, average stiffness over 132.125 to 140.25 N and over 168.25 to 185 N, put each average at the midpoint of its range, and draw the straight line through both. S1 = -1.3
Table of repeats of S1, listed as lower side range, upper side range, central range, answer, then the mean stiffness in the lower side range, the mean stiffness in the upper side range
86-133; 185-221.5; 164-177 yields -0.6 N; 1.39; 1.35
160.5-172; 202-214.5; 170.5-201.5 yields 0.3 N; 1.45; 1.32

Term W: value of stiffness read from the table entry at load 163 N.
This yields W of 1.472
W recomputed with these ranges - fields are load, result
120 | 1.578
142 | 1.086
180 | 1.38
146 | 1.38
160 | 1.439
